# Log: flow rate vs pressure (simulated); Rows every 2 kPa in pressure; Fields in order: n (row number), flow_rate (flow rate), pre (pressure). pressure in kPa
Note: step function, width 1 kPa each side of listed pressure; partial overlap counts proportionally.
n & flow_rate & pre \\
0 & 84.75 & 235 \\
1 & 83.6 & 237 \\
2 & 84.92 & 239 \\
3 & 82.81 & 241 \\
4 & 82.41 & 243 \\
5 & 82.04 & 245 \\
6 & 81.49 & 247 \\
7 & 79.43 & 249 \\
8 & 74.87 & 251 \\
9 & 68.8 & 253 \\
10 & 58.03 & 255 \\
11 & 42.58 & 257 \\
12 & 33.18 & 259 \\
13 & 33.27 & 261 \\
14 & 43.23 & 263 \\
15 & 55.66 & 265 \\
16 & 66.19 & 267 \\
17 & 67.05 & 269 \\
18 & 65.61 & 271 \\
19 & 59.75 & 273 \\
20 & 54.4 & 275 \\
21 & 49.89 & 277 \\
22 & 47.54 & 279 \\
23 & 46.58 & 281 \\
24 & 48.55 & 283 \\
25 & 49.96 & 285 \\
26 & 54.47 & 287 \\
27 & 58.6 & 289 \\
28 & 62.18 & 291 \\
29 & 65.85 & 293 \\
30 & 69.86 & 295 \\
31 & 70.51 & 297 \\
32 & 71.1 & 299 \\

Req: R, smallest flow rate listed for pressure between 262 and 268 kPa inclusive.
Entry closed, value 43.23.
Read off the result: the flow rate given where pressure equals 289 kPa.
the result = 58.6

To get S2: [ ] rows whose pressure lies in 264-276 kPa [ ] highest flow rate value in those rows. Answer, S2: 67.05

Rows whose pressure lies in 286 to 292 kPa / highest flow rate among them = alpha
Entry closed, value 62.18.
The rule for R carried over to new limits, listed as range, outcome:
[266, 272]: 65.61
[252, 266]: 33.18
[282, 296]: 48.55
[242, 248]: 81.49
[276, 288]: 46.58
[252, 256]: 58.03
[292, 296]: 65.85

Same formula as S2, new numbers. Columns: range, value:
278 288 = 54.47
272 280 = 59.75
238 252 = 84.92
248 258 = 79.43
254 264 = 58.03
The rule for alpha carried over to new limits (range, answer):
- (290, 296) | 69.86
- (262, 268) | 66.19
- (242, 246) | 82.41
